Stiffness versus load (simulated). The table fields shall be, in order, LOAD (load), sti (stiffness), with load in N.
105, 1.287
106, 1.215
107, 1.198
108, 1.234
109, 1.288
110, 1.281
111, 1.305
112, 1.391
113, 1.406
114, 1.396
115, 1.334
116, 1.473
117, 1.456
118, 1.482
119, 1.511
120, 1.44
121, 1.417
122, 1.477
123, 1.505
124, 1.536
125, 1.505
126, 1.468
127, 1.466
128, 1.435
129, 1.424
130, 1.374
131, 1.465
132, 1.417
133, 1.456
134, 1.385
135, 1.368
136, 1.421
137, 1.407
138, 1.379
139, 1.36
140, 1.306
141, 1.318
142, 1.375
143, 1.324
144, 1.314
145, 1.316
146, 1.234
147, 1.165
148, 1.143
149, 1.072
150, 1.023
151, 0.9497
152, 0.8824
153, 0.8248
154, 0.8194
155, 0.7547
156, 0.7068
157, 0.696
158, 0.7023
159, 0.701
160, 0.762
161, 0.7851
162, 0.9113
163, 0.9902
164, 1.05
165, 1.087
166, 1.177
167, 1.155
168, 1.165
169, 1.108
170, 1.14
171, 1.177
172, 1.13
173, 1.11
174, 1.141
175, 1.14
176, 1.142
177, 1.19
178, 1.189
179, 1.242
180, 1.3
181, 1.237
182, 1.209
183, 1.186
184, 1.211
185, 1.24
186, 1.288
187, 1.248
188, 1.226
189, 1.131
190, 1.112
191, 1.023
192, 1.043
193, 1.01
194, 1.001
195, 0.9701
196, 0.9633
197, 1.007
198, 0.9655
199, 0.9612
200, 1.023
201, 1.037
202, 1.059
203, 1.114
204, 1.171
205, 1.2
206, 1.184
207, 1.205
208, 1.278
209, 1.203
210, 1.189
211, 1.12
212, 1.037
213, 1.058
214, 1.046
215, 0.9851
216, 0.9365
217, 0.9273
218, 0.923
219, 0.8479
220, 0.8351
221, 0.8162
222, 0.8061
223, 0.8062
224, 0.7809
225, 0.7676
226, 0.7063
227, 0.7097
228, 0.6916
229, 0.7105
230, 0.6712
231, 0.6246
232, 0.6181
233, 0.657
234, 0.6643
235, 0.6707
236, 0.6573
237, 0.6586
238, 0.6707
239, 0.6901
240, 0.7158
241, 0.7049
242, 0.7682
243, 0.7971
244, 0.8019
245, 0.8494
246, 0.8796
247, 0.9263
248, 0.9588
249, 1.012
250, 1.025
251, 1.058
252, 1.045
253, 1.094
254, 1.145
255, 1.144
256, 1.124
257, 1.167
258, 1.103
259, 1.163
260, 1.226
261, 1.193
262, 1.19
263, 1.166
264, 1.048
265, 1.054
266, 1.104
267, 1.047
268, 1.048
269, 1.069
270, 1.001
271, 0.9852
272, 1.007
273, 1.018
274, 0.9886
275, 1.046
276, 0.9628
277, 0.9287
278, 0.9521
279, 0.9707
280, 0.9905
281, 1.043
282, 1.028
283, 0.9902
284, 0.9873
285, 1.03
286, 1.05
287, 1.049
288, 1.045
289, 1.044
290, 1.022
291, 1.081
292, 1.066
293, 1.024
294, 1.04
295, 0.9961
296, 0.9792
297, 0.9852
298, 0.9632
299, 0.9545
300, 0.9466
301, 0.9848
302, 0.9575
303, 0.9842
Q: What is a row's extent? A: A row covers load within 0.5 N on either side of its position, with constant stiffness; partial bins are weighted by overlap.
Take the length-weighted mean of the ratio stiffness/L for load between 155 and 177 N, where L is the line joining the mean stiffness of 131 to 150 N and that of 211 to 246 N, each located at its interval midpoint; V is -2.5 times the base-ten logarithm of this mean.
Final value 0.16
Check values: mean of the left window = 1.32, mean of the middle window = 0.998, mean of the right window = 0.789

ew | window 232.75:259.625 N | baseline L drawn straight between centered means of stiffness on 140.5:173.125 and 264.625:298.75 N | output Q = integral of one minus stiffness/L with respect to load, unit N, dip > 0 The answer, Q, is 3.2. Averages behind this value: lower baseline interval 1.03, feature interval 0.898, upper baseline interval 1.02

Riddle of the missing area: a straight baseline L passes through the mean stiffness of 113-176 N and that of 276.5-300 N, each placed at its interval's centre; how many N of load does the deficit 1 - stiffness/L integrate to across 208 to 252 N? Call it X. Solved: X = 10.0 N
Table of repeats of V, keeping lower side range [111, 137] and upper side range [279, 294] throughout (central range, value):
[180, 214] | 0.12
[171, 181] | 0.11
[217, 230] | 0.45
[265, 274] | 0.04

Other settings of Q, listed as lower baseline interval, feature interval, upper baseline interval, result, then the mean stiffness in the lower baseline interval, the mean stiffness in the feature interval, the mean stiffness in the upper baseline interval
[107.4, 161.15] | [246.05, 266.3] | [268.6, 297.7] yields -0.7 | 1.25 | 1.09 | 1.01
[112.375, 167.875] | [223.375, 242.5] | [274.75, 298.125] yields 7.0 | 1.22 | 0.692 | 1.01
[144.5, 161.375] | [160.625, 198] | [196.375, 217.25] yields -4.6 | 0.915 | 1.12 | 1.08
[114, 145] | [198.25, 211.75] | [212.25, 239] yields -3.2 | 1.42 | 1.13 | 0.779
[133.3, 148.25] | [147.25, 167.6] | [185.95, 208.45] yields 5.5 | 1.33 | 0.914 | 1.09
